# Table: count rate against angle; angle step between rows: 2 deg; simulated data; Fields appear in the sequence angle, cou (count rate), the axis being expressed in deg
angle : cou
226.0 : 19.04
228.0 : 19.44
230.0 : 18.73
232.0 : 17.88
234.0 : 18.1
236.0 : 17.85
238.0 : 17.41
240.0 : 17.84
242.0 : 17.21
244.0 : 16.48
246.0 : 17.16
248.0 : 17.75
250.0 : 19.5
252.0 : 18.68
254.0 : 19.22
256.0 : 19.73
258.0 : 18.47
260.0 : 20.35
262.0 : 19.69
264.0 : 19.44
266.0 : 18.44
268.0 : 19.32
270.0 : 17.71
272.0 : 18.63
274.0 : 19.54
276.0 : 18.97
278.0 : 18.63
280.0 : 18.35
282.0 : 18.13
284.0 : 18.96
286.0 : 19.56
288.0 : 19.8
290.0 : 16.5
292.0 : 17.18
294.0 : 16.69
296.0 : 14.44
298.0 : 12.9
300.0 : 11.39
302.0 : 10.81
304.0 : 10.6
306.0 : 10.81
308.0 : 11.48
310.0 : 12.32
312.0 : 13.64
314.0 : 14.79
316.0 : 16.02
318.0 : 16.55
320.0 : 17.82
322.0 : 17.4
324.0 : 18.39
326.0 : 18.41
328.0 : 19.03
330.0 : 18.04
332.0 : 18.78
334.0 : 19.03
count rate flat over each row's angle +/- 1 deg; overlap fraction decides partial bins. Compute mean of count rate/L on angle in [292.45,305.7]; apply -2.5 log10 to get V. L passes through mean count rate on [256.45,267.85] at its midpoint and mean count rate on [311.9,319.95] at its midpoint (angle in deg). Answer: 0.29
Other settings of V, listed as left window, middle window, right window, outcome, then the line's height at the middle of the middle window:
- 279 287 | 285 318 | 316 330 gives 0.26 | 18.3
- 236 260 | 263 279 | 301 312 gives -0.21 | 15.5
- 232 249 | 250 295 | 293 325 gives -0.18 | 15.9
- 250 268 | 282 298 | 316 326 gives 0.06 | 18.4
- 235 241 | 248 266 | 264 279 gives -0.05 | 18.3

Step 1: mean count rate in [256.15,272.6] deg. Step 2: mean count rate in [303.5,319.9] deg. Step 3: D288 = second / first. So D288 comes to 0.71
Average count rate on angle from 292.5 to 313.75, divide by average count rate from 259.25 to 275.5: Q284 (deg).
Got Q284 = 0.7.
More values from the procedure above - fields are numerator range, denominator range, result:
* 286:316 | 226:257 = 0.77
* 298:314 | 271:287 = 0.63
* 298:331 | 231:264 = 0.81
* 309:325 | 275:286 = 0.85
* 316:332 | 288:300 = 1.15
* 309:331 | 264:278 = 0.88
